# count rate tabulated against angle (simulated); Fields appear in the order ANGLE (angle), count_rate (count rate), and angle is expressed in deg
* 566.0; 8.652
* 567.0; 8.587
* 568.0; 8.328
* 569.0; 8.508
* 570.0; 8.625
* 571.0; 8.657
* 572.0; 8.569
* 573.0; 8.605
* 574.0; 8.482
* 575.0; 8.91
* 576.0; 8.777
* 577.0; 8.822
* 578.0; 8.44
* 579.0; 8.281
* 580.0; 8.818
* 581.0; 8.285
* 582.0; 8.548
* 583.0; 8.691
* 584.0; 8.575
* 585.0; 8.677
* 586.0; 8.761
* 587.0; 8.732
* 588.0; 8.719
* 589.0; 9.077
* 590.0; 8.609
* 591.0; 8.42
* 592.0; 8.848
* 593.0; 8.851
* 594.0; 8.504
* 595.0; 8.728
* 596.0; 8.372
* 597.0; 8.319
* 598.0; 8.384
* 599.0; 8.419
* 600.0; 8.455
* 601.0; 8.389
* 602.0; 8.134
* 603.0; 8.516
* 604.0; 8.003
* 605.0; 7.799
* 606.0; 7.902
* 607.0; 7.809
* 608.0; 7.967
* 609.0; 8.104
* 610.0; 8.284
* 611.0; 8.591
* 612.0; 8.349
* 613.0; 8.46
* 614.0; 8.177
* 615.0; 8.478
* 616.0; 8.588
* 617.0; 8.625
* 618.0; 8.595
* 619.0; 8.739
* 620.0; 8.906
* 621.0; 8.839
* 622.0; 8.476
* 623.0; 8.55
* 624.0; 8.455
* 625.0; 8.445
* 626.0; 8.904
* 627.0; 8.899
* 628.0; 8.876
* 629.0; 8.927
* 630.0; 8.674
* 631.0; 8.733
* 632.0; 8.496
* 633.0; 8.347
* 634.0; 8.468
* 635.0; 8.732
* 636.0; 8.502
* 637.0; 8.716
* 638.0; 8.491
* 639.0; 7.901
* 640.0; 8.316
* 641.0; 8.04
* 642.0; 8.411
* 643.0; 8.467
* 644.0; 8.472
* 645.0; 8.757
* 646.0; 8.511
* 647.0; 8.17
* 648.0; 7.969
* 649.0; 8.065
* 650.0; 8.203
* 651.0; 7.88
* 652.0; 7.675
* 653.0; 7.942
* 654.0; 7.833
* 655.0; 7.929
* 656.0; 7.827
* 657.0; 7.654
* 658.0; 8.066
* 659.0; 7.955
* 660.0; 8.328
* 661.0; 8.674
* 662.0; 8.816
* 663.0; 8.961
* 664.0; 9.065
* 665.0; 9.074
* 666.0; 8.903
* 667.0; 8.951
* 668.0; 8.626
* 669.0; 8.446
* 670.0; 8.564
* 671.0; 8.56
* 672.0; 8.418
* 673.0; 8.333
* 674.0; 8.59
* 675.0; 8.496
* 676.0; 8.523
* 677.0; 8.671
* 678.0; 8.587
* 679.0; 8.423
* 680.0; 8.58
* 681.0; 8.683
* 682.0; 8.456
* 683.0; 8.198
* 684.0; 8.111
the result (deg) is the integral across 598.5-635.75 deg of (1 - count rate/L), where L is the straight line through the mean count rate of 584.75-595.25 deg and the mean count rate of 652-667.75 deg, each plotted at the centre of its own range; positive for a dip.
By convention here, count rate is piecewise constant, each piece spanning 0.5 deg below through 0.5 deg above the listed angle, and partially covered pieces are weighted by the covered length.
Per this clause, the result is 0.5 deg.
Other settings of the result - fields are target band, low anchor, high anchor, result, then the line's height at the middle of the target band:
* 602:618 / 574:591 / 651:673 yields 0.6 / 8.56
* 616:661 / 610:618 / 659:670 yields 1.1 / 8.6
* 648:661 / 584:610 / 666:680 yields 0.8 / 8.53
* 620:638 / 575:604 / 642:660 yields -0.8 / 8.27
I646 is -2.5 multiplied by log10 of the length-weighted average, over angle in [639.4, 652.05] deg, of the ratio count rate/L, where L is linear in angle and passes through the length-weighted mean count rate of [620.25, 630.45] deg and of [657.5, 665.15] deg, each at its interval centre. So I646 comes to 0.05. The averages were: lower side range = 8.71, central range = 8.24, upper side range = 8.6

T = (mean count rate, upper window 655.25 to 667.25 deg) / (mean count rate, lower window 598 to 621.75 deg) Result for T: 1.02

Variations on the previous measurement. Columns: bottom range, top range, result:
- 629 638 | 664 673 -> 1.01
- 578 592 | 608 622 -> 0.98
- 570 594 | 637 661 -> 0.94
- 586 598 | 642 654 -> 0.95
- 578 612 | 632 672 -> 0.99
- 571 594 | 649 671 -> 0.96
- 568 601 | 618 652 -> 0.99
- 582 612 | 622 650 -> 1.01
